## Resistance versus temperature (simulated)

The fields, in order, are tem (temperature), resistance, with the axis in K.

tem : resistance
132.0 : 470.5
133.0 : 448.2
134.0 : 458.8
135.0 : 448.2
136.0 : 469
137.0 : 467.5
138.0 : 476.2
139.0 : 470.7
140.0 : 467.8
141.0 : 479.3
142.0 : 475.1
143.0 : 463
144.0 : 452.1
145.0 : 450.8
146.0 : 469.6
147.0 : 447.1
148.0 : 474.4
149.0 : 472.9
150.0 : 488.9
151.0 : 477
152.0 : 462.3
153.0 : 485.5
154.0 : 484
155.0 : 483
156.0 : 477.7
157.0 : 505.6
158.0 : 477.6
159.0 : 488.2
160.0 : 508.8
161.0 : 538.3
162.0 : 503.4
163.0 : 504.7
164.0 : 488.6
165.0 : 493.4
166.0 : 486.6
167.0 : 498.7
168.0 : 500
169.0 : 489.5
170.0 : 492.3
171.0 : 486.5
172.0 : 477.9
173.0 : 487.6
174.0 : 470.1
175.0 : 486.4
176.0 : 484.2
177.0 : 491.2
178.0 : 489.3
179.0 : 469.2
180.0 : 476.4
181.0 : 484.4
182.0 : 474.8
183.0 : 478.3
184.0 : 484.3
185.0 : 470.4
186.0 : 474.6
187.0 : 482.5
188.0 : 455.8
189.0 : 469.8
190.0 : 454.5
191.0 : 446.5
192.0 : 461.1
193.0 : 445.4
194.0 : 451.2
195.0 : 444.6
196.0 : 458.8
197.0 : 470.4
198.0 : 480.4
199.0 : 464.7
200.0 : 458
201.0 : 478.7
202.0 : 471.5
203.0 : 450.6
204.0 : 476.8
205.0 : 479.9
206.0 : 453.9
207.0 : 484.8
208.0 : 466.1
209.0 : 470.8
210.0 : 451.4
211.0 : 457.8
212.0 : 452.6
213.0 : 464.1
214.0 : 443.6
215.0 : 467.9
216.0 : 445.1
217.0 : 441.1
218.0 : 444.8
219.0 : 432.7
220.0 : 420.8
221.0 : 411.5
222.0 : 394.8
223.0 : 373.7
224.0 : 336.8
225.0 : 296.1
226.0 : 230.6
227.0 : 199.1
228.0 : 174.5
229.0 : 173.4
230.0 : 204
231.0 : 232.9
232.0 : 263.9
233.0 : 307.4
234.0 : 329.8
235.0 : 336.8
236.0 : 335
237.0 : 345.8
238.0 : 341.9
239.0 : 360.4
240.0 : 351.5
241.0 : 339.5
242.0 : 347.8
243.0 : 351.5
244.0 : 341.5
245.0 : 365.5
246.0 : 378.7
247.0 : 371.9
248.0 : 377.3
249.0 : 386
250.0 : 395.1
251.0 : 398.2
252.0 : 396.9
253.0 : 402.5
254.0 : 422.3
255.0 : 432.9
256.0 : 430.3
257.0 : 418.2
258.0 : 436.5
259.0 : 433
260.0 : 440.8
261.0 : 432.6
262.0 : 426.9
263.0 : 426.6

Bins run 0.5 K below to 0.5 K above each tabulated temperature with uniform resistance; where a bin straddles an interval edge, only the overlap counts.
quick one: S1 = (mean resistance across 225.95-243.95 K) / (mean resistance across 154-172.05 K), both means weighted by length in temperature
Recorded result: 0.59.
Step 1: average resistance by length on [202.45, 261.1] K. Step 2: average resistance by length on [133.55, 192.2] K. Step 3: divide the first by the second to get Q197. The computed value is 0.80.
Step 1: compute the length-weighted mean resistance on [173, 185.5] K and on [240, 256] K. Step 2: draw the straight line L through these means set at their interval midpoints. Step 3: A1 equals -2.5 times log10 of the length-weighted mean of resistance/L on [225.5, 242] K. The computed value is 0.37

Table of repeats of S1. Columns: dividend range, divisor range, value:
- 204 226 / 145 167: 0.88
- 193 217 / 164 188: 0.96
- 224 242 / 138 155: 0.61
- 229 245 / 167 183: 0.65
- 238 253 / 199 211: 0.79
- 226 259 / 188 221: 0.75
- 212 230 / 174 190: 0.75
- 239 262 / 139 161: 0.82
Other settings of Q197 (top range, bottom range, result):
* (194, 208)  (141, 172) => 0.96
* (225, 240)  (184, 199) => 0.60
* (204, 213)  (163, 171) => 0.94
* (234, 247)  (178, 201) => 0.75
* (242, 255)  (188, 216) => 0.83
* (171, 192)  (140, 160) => 1.00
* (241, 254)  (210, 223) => 0.86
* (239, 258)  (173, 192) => 0.81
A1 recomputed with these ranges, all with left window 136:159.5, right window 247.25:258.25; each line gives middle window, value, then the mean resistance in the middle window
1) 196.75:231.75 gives 0.085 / 400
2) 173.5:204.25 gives -0.052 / 469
